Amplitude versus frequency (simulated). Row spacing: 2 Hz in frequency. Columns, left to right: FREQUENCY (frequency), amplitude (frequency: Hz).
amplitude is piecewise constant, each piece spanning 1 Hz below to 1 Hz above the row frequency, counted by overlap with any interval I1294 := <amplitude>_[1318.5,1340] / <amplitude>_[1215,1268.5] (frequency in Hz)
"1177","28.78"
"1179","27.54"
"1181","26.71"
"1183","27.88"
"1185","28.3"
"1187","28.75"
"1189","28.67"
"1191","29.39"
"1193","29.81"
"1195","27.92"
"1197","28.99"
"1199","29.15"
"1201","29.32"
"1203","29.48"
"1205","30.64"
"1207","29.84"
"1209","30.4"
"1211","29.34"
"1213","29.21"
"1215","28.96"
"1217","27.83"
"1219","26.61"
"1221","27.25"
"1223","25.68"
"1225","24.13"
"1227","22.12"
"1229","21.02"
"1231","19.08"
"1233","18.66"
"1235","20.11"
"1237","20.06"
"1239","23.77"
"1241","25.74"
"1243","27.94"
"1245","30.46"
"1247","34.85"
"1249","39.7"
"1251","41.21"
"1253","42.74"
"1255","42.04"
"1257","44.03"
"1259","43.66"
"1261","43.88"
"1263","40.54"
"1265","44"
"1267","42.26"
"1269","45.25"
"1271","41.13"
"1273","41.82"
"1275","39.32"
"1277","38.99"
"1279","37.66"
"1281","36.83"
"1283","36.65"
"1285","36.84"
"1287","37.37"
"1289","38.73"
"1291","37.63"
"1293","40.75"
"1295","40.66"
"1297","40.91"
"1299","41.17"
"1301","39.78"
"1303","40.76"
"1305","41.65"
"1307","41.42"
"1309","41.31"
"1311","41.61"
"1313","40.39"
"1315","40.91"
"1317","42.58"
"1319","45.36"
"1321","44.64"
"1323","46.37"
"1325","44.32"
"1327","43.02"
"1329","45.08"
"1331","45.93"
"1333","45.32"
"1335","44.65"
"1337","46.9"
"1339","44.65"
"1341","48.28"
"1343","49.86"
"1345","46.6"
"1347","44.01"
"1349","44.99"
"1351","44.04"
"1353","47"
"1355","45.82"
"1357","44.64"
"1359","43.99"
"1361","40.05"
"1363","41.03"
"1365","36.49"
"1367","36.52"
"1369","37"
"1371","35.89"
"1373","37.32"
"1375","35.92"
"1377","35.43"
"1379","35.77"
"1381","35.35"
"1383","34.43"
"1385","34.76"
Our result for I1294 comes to 1.43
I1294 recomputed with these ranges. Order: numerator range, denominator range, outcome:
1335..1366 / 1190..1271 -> 1.42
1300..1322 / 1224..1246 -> 1.82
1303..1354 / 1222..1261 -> 1.47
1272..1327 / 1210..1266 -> 1.32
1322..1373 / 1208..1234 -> 1.72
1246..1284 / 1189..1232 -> 1.49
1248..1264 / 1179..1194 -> 1.48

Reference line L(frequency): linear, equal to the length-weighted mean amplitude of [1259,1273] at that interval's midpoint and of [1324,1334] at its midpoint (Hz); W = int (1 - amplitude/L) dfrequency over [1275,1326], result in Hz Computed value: 3.8 Hz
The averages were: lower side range 42.8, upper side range 44.7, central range 40.6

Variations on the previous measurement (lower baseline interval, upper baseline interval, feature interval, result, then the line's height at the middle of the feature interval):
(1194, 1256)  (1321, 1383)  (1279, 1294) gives -1.1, 35.2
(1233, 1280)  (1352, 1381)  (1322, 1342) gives -3.6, 38.5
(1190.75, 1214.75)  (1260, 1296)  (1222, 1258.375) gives 6.0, 34.7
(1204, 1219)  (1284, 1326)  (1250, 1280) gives -4.9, 36.1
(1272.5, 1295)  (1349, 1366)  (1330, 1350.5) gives -2.0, 41.9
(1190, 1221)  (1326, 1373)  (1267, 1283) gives -1.8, 36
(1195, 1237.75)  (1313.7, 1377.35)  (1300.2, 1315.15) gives -1.1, 38.1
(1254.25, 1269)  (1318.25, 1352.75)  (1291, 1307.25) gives 1.3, 44.3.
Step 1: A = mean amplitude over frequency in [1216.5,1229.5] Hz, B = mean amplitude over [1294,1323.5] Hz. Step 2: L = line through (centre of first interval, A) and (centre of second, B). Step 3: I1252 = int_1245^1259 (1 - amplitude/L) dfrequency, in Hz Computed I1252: -4.31 Hz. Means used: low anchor 25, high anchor 41.9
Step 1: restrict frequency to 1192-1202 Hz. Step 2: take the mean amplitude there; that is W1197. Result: 29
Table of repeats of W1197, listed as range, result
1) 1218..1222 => 26.9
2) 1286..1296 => 39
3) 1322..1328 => 44.6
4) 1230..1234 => 18.9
